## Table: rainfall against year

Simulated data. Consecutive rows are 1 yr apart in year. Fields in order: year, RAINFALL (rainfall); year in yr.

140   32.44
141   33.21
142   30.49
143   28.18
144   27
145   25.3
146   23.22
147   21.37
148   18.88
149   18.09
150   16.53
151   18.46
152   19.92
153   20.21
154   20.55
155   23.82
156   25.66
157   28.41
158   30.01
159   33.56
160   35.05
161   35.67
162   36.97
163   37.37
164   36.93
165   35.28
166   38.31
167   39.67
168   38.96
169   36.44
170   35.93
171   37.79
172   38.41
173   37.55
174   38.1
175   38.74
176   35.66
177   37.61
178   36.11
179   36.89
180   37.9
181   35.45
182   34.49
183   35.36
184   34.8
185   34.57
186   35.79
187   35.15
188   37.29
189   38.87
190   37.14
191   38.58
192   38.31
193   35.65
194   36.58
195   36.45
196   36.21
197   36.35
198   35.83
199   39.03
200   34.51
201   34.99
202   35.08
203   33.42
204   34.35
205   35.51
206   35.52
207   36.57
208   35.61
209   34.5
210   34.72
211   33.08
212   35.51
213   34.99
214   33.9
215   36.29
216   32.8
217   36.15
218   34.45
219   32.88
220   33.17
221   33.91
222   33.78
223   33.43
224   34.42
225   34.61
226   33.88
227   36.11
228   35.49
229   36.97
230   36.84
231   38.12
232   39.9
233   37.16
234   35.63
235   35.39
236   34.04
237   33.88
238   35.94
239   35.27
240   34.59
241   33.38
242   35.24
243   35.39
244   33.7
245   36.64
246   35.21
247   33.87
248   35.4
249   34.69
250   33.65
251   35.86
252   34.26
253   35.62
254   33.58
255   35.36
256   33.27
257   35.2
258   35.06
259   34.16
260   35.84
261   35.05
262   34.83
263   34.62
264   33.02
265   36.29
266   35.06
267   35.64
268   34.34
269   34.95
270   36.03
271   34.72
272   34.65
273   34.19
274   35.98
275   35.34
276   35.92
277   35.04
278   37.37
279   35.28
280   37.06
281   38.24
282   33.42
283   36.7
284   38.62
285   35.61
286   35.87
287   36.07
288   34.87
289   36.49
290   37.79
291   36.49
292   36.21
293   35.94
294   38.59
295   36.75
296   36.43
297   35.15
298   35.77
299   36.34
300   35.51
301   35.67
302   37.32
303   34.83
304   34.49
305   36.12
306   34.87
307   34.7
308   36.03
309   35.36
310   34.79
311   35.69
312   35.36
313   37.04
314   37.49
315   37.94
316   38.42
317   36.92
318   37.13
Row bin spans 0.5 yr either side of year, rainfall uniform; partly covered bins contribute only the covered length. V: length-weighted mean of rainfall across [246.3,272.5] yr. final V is 34.8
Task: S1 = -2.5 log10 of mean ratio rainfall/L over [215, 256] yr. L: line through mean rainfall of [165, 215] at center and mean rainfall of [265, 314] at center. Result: 0.03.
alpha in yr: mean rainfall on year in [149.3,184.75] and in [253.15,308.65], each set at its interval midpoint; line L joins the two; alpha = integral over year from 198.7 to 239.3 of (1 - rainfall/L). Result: -1.1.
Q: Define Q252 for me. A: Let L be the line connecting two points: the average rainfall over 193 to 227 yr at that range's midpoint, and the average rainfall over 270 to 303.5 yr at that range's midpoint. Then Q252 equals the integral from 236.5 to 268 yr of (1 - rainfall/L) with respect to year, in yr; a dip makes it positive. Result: 0.7 yr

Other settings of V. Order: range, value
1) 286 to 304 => 36.2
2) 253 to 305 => 35.6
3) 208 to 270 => 34.9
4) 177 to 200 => 36.5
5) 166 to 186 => 36.9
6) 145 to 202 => 33.2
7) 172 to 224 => 35.7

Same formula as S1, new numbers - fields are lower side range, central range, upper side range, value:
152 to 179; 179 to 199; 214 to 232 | -0.063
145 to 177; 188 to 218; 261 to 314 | -0.107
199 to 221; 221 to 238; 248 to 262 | -0.025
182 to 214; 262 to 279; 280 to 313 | 0.024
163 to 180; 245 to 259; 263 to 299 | 0.047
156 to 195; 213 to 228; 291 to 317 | 0.057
